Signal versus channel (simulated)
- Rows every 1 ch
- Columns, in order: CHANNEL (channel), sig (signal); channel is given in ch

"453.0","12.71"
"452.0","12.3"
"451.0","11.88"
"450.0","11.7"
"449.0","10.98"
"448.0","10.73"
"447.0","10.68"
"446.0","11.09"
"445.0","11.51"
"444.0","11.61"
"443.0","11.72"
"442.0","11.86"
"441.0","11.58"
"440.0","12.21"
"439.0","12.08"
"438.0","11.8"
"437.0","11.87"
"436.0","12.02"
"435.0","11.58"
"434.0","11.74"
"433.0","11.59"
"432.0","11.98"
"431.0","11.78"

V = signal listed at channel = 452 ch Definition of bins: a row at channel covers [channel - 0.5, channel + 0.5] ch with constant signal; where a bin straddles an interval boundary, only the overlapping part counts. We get 12.3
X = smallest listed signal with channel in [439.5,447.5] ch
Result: 10.68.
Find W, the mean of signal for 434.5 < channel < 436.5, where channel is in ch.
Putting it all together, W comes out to 11.8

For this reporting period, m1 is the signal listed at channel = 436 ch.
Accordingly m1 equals 12.02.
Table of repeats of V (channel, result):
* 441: 11.58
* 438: 11.8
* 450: 11.7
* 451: 11.88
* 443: 11.72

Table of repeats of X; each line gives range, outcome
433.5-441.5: 11.58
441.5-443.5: 11.72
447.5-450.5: 10.73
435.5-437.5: 11.87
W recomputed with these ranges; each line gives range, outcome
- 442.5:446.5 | 11.5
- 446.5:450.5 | 11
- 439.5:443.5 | 11.8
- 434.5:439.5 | 11.9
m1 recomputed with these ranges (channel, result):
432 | 11.98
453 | 12.71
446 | 11.09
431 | 11.78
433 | 11.59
